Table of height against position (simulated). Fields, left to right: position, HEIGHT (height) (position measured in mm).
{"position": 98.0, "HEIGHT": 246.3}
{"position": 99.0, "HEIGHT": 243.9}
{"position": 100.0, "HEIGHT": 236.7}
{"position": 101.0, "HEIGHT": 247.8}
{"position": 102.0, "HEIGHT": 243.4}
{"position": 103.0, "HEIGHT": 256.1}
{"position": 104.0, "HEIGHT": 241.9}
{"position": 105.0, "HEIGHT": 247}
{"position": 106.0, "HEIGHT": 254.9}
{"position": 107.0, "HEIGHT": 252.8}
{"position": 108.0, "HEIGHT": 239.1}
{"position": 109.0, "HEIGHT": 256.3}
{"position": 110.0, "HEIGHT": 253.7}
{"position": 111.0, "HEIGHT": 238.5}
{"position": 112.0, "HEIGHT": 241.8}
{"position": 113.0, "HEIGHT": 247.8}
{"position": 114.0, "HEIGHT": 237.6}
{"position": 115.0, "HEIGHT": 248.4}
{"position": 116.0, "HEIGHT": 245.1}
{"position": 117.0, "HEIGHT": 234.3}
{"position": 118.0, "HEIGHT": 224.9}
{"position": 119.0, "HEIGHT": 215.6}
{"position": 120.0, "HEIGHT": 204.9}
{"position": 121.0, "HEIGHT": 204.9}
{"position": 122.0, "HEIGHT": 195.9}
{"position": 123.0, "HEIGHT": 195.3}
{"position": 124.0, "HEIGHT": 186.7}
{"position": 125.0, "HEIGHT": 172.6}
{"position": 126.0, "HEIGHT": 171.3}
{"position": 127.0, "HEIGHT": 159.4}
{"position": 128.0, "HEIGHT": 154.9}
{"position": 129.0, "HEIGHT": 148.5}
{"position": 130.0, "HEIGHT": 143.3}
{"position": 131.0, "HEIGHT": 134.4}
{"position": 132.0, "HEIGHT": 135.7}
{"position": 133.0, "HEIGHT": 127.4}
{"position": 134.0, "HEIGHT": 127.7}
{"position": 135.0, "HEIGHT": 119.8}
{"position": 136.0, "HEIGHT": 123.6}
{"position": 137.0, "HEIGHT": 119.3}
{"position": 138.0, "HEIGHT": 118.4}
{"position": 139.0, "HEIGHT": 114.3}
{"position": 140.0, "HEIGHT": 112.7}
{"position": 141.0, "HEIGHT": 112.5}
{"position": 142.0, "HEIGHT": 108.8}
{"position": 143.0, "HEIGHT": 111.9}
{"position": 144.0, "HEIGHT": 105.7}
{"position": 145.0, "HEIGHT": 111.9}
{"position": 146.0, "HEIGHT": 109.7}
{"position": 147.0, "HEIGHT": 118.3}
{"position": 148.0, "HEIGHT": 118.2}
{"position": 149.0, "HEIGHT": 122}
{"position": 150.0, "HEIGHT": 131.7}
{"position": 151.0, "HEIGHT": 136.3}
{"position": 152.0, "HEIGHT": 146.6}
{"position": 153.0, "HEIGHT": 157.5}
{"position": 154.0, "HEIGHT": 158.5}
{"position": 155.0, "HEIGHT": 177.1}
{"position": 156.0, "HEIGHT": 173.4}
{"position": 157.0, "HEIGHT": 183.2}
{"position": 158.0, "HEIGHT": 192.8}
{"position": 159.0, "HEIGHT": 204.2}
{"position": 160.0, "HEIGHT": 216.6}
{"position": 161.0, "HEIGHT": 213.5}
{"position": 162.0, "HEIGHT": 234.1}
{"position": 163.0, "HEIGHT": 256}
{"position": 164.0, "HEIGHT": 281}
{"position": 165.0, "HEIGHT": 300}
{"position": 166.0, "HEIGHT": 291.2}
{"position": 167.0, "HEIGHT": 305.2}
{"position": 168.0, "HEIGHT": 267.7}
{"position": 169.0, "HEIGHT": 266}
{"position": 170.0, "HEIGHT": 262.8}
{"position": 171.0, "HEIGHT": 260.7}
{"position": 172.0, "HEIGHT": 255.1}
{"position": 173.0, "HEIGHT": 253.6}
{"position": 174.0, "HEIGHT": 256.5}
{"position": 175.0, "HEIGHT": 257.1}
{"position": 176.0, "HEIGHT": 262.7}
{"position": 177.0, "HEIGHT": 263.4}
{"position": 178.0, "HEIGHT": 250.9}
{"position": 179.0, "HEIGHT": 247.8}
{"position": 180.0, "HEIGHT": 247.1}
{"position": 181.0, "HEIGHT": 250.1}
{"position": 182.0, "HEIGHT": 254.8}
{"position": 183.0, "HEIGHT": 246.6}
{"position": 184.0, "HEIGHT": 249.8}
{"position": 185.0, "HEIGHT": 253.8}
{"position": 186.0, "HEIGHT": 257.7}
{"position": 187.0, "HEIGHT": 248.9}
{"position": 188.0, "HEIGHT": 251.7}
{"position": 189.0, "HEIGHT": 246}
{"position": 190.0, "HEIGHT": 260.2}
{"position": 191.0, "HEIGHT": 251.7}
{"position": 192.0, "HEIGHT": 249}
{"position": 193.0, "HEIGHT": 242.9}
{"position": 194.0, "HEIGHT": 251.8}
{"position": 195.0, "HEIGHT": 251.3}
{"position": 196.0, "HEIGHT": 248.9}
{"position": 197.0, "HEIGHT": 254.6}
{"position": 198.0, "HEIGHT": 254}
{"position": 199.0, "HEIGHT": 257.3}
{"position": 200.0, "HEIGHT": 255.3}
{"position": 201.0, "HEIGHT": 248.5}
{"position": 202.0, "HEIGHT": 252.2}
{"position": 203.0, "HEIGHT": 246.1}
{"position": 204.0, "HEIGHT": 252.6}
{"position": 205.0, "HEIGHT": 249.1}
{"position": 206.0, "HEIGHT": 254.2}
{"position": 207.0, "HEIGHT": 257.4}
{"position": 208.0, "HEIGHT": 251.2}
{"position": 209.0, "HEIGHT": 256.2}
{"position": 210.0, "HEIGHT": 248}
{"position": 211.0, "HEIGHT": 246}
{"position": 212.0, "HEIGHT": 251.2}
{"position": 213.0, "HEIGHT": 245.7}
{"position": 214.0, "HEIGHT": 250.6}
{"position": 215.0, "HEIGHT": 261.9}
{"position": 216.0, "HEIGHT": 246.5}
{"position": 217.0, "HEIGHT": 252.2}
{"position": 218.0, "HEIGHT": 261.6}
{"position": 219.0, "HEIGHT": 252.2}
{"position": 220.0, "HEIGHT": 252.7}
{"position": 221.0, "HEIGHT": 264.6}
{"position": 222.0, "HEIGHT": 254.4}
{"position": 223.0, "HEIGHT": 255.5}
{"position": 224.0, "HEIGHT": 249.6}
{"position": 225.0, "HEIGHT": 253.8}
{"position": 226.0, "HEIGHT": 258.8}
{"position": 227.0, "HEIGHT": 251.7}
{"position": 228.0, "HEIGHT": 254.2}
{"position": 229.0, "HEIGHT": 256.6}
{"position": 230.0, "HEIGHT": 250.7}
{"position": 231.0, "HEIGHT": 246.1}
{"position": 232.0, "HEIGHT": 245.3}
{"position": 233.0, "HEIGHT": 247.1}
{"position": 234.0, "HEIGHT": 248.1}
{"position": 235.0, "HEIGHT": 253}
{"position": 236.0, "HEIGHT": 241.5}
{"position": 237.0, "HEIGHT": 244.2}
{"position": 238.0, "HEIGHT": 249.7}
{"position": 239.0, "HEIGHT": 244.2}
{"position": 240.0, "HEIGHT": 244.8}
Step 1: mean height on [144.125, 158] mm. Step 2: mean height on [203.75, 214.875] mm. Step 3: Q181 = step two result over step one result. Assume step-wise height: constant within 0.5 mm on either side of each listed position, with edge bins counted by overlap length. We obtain 1.76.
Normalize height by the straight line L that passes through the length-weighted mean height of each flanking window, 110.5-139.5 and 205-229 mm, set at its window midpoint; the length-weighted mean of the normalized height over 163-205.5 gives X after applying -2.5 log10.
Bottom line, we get -0.14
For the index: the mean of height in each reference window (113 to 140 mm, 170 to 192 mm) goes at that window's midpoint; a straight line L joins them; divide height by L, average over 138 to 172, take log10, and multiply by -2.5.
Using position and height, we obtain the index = 0.19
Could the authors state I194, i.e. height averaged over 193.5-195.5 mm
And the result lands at 252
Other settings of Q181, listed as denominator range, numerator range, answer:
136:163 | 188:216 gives 1.70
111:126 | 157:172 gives 1.16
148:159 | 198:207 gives 1.59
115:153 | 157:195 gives 1.67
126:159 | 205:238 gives 1.85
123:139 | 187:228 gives 1.76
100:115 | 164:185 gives 1.06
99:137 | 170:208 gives 1.24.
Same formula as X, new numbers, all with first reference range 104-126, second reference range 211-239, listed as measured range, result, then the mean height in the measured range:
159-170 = -0.10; 260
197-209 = -0.03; 253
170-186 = -0.06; 254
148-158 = 0.46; 154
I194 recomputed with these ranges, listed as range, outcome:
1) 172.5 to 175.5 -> 256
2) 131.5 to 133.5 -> 132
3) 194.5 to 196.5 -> 250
